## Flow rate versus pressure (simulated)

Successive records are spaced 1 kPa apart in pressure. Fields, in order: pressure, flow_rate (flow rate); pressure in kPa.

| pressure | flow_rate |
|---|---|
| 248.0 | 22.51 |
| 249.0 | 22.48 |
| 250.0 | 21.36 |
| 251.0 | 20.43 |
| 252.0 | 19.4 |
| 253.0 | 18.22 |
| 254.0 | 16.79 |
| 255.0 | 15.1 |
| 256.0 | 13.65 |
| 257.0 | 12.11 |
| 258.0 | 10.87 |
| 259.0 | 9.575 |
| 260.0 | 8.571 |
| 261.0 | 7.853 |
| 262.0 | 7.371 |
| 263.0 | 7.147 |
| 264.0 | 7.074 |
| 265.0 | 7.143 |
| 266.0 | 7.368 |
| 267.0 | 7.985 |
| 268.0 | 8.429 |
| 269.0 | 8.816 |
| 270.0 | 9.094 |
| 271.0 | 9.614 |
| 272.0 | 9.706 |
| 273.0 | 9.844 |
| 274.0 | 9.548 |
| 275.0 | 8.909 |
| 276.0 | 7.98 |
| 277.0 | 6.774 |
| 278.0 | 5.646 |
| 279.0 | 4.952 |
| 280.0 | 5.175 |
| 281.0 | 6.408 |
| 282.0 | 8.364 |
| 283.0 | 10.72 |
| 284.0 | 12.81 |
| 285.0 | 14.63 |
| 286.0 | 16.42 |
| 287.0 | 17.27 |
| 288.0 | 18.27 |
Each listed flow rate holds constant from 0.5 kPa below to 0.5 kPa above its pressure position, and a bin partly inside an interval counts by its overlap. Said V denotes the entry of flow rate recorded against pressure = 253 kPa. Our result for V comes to 18.22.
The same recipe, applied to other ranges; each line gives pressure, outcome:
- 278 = 5.646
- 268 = 8.429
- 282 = 8.364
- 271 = 9.614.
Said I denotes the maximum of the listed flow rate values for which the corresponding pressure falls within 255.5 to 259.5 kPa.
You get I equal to 13.65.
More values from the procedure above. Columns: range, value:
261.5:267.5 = 7.985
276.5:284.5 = 12.81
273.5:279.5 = 9.548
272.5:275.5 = 9.844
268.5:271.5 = 9.614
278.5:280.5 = 5.175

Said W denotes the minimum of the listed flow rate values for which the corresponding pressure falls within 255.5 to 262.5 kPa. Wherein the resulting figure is 7.371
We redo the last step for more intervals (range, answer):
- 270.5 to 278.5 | 5.646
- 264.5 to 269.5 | 7.143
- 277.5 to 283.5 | 4.952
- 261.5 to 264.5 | 7.074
